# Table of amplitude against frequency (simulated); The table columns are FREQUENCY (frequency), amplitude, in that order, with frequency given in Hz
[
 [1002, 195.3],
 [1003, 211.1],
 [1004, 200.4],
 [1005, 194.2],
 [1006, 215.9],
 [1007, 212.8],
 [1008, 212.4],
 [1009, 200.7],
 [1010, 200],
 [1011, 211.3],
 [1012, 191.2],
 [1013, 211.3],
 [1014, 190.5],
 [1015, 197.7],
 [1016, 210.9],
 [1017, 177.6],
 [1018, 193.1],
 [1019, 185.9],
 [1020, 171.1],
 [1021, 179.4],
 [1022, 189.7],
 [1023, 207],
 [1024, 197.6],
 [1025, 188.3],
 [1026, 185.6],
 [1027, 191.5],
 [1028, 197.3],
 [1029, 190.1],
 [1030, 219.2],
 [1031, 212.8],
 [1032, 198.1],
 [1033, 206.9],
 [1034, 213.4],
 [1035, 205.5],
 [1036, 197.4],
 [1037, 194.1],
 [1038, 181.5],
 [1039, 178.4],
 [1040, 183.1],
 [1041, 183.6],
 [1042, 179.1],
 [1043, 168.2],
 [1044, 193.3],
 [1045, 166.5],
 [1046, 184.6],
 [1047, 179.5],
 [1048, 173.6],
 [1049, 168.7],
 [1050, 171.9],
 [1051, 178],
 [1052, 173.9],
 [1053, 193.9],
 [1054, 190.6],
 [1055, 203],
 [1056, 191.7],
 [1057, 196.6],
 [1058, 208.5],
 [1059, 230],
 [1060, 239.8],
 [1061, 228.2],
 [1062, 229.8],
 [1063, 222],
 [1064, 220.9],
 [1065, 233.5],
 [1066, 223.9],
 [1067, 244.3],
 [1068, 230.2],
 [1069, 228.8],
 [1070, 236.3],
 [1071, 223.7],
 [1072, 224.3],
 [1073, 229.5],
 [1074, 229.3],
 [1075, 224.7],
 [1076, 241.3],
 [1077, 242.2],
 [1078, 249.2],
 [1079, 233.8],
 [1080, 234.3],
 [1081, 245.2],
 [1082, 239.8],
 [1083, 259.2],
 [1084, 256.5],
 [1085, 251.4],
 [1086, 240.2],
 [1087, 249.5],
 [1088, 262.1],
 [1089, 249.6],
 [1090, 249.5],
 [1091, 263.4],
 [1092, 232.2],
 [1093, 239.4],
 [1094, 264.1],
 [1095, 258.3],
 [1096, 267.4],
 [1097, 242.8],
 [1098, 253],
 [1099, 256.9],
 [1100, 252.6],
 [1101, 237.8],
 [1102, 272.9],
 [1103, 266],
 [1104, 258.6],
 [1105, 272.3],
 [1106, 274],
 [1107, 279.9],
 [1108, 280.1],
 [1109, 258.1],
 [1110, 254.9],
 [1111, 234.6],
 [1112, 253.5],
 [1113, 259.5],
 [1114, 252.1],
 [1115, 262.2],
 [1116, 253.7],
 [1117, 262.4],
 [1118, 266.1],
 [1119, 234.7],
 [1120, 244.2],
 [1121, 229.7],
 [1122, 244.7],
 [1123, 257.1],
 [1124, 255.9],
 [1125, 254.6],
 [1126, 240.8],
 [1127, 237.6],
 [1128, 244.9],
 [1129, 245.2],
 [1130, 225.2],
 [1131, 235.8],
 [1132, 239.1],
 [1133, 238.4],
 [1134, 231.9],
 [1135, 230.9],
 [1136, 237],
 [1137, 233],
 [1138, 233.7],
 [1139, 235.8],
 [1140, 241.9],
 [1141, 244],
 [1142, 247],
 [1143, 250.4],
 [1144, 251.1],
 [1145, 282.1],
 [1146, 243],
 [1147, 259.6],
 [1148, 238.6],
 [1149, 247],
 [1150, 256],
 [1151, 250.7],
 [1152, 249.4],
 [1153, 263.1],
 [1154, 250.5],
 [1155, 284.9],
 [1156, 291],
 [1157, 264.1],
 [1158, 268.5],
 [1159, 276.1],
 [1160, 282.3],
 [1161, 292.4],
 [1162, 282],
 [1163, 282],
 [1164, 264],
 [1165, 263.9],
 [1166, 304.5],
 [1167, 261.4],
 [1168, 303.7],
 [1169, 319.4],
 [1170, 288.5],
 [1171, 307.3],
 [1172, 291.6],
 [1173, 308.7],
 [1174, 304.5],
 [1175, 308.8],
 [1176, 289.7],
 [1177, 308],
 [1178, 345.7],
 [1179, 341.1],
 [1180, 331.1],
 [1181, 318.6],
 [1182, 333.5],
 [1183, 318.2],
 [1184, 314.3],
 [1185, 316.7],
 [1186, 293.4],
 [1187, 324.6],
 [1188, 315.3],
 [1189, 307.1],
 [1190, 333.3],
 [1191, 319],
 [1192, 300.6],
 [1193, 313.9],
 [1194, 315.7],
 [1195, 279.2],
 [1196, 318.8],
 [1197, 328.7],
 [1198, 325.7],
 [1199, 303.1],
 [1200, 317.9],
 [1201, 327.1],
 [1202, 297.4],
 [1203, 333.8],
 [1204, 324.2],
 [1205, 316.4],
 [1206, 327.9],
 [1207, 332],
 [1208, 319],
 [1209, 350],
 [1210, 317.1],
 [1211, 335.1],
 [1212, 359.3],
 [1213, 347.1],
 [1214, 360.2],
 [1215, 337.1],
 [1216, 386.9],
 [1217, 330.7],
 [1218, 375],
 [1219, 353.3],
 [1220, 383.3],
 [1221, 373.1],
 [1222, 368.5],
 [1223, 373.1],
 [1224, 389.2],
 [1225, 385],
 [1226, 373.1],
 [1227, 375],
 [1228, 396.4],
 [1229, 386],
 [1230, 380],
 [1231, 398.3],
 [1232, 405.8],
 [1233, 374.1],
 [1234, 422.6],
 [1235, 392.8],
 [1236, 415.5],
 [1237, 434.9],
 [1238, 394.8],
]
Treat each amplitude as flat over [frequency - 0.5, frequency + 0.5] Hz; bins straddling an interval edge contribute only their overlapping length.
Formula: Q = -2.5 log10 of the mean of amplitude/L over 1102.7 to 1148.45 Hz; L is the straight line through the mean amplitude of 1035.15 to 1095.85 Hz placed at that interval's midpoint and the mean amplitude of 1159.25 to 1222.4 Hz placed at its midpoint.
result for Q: 0.07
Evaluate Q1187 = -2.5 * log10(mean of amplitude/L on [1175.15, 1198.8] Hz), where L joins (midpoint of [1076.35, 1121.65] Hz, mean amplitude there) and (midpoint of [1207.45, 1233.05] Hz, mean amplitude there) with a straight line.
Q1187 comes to 0.06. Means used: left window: 253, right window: 366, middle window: 317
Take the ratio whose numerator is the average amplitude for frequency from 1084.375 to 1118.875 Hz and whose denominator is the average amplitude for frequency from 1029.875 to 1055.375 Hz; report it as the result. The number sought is 1.4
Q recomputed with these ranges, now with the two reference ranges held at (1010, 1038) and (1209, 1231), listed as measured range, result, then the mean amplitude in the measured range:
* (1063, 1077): 0.029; 230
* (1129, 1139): 0.237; 235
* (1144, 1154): 0.198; 254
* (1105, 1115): 0.039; 261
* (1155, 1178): 0.106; 290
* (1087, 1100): 0.016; 253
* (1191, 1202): 0.110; 313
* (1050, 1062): 0.110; 203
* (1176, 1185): 0.028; 324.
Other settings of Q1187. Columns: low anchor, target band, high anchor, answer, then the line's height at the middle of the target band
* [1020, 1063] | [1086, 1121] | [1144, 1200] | -0.06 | 242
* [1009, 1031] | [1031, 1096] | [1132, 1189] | 0.02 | 221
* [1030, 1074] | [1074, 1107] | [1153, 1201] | -0.08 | 234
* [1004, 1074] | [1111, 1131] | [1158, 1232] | 0.08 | 267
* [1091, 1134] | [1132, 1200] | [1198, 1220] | 0.06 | 299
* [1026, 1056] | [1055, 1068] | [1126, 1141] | -0.12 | 200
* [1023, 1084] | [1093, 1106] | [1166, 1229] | -0.05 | 247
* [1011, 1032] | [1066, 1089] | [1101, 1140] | -0.06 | 226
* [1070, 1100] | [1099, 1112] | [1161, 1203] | -0.01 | 259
